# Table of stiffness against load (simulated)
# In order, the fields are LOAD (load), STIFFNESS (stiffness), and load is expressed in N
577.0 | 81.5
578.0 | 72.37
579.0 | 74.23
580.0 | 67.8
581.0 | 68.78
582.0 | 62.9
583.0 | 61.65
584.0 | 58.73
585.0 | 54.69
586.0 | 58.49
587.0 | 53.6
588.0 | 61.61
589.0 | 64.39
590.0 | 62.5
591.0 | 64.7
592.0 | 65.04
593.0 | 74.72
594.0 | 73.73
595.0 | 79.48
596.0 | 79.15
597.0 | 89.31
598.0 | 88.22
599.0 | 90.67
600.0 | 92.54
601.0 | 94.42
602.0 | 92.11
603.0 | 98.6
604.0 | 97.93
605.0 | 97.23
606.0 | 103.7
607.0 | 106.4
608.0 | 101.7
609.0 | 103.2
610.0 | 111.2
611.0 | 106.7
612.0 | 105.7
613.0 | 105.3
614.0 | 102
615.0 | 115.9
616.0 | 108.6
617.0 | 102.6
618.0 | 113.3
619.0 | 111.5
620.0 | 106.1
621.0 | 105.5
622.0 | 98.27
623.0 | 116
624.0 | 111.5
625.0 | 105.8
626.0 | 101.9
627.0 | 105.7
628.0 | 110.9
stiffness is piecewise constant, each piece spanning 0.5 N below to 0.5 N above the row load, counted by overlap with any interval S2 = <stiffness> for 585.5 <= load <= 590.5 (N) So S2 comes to 60.1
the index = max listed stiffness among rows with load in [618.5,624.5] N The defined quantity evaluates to 116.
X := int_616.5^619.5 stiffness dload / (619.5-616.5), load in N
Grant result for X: 109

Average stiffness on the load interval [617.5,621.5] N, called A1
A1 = 109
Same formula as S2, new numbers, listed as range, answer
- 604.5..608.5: 102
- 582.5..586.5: 58.4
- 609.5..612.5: 108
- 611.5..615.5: 107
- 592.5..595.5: 76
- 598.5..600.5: 91.6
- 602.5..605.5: 97.9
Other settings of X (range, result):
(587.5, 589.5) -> 63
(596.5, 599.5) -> 89.4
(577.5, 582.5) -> 69.2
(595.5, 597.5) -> 84.2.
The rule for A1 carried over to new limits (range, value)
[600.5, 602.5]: 93.3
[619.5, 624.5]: 107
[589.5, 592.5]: 64.1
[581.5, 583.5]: 62.3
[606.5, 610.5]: 106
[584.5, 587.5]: 55.6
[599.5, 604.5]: 95.1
